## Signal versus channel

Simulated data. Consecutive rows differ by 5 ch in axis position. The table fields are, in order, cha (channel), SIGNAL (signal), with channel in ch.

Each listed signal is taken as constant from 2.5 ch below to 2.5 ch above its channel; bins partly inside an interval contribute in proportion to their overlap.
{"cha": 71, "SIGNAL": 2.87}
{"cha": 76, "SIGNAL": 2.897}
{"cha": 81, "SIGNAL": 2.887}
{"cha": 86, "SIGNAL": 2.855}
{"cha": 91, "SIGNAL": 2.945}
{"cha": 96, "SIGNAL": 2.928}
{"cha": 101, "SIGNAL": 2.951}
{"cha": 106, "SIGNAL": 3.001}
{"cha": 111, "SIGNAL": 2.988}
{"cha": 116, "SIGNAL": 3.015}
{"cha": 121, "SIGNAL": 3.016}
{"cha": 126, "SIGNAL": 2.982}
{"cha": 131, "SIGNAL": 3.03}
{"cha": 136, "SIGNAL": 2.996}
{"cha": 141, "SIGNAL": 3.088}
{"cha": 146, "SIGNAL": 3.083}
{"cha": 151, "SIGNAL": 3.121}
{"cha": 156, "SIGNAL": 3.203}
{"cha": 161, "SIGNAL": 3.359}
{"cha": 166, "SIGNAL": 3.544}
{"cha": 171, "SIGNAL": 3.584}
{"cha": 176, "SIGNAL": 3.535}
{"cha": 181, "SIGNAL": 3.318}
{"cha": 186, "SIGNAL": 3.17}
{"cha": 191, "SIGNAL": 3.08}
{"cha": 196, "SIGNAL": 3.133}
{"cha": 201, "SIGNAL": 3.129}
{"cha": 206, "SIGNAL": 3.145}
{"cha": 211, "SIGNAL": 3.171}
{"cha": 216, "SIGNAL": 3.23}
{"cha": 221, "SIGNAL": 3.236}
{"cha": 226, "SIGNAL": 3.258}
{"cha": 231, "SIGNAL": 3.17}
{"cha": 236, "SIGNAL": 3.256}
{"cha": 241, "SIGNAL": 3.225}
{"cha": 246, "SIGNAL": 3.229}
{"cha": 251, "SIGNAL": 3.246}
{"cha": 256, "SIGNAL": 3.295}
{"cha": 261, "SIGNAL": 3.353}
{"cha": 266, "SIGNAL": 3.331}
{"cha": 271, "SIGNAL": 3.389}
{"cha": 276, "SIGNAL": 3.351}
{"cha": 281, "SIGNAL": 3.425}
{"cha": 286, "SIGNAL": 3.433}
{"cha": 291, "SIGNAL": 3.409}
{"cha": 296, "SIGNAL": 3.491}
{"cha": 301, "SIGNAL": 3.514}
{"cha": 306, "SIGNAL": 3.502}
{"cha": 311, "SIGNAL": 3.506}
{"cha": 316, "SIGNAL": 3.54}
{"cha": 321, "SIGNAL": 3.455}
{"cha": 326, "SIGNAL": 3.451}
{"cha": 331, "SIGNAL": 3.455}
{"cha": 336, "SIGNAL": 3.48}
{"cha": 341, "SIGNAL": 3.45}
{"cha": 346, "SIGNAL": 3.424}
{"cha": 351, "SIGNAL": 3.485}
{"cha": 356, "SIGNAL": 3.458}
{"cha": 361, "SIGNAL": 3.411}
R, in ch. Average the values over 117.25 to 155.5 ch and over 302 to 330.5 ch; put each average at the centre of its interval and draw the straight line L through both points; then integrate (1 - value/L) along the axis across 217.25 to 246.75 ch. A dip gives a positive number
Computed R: 0.5 ch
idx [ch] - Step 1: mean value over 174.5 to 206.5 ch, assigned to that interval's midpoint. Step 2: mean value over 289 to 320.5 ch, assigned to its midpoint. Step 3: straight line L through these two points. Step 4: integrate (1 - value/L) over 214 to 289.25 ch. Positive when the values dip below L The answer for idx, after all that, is 1.5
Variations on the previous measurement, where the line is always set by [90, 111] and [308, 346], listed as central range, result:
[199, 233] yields 0.31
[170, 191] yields -1.40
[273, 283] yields -0.07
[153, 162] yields -0.49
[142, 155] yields -0.18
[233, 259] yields 0.31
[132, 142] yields 0.03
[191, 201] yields 0.18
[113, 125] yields -0.03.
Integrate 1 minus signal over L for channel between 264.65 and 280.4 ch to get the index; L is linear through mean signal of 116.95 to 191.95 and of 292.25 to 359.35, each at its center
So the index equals 0.1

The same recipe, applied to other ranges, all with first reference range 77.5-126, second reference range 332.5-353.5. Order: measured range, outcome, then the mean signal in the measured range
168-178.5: -1.54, 3.56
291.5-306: -0.53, 3.49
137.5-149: -0.14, 3.08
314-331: -0.30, 3.48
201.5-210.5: 0.07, 3.15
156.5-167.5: -1.13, 3.4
